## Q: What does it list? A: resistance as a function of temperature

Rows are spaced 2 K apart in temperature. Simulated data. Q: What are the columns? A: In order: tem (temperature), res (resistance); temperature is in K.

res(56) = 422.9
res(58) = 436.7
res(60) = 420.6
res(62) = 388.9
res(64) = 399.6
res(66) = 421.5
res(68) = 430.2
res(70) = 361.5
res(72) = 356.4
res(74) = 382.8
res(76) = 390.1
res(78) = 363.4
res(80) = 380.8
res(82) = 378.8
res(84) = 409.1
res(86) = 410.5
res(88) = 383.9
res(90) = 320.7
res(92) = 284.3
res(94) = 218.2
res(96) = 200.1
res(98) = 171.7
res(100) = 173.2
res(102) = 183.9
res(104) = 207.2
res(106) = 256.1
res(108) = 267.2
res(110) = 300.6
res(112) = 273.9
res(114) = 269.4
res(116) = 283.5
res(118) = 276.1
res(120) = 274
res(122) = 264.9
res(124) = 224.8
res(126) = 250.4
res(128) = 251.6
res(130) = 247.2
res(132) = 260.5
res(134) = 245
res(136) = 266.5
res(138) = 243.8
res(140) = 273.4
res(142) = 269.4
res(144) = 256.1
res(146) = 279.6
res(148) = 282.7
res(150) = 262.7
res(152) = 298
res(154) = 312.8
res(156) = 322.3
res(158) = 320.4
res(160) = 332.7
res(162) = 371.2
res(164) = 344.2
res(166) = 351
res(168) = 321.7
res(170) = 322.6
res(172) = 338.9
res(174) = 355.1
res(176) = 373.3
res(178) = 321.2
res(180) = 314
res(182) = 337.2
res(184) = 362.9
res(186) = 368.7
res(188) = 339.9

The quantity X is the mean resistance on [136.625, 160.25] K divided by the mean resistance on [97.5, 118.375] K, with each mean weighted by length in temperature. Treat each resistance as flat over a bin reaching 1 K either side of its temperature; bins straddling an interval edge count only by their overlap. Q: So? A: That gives 1.2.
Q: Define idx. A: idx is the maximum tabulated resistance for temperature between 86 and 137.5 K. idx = 410.5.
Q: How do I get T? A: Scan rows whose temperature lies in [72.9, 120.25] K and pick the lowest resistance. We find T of 171.7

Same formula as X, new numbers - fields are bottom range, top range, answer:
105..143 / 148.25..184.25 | 1.25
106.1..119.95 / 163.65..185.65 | 1.23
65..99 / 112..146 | 0.76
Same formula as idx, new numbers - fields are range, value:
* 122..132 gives 264.9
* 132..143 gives 273.4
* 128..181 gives 373.3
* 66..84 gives 430.2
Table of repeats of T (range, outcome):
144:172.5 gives 256.1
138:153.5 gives 243.8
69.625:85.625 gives 356.4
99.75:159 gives 173.2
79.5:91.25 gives 320.7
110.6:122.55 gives 264.9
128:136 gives 245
